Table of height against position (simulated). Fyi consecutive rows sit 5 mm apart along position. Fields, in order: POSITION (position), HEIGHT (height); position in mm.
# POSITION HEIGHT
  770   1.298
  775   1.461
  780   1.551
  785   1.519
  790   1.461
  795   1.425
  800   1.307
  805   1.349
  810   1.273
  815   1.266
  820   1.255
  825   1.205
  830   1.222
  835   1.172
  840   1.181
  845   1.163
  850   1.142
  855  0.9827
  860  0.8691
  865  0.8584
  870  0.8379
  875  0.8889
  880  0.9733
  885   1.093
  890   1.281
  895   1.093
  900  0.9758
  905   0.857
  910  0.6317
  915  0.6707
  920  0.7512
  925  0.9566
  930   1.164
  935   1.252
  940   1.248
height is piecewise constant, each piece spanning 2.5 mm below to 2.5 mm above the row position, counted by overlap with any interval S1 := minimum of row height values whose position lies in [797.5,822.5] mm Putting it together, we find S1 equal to 1.255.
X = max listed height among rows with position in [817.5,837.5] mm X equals 1.255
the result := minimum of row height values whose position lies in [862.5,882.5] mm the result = 0.8379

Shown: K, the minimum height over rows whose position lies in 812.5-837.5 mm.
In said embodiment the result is 1.172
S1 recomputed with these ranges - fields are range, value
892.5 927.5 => 0.6317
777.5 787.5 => 1.519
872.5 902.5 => 0.8889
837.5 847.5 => 1.163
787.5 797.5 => 1.425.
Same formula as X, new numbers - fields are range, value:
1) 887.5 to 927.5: 1.281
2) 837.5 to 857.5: 1.181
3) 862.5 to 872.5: 0.8584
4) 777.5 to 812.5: 1.551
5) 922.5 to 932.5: 1.164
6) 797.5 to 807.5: 1.349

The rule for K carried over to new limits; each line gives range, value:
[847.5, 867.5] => 0.8584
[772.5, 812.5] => 1.273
